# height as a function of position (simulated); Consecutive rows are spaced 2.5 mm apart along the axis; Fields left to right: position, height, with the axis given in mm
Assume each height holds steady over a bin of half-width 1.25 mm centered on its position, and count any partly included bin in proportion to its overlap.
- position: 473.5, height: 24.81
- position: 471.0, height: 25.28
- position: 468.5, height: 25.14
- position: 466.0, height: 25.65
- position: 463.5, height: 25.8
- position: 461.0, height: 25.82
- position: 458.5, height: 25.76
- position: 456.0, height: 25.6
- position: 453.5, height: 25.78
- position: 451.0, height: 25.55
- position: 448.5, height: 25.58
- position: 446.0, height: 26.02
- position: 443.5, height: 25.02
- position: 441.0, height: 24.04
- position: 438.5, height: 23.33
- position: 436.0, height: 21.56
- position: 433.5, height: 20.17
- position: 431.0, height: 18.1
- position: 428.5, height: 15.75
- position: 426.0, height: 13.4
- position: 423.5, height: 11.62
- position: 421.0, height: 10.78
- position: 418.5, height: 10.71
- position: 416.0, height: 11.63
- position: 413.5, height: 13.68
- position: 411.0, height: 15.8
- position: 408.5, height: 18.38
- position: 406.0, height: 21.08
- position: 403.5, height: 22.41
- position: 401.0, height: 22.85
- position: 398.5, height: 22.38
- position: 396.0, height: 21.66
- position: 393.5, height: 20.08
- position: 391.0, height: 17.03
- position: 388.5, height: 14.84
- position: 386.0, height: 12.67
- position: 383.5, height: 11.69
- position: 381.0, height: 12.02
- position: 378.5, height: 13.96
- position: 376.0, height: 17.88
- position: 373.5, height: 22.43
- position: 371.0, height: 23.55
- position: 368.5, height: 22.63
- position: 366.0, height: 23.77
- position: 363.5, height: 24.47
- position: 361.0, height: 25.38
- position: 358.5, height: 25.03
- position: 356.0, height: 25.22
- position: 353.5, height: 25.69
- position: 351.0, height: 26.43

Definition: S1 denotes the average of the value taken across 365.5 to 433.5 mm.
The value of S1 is 17.1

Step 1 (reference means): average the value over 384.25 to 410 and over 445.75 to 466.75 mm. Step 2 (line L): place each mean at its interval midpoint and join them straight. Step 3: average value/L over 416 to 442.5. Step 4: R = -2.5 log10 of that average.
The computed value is 0.34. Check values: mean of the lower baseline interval 19.2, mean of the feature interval 16.8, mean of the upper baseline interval 25.7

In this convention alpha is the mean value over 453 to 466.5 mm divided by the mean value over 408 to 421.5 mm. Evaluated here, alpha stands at 1.92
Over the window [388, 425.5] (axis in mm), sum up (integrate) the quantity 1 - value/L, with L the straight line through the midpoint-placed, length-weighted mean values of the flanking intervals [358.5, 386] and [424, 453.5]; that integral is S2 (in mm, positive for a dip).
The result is 6.6 mm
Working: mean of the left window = 19.7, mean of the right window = 21.6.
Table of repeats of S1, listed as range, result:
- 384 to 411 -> 19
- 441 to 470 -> 25.5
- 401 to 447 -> 18.1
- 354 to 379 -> 22.8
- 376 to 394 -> 14.6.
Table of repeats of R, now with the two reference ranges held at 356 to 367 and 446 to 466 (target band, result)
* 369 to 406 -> 0.33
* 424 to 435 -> 0.46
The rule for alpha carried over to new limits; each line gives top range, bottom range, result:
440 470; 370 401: 1.44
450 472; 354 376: 1.08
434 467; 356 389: 1.27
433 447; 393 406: 1.07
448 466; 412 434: 1.86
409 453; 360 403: 0.96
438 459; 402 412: 1.29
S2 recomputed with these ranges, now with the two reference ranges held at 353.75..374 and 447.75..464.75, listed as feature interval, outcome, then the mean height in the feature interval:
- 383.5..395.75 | 4.2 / 16.1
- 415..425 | 5.5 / 11.2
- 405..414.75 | 3.1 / 17.1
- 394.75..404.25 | 0.9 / 22.3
